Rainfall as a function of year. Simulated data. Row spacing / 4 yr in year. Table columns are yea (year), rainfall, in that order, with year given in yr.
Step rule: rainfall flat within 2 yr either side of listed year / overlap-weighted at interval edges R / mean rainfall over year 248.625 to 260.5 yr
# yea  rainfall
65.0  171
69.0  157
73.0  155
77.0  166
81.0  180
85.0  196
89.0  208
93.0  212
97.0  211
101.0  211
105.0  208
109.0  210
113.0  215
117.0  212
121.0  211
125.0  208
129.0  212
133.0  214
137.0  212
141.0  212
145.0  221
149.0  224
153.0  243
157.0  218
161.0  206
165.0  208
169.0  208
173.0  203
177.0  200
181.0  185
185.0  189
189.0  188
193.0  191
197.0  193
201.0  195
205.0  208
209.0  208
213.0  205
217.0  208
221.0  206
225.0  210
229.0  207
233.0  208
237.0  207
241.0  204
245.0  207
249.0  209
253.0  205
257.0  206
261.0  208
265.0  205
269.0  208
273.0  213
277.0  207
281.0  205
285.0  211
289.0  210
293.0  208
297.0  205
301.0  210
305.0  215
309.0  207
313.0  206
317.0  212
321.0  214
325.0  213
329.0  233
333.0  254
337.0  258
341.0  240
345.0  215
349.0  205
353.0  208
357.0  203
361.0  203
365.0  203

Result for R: 207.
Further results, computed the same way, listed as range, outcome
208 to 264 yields 207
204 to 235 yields 207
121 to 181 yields 212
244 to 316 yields 208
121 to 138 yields 211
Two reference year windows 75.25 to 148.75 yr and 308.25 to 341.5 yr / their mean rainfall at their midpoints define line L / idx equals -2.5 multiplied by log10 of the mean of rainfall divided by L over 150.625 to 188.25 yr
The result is 0.03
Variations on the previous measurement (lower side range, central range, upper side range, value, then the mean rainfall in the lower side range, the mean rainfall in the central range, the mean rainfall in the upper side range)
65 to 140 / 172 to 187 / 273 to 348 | 0.067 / 199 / 194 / 218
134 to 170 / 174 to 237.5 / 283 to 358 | 0.087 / 217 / 200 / 217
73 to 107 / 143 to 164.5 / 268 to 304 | -0.108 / 196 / 221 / 209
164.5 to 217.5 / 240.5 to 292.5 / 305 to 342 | 0.032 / 199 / 208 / 225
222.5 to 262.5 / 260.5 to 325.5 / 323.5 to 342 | 0.082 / 207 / 209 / 240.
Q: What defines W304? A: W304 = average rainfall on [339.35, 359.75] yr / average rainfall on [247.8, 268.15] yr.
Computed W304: 1.03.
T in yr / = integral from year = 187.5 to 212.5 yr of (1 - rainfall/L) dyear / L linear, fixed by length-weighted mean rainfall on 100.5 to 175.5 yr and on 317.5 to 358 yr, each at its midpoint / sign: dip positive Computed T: 2.2 yr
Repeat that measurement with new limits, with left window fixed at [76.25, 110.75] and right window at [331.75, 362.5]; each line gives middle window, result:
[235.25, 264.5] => 1.11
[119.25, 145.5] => -0.99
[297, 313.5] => 0.75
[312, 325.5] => 0.55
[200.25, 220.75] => 0.56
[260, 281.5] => 0.85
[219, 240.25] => 0.55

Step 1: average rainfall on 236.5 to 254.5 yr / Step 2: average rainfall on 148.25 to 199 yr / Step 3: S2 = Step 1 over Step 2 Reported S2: 1.0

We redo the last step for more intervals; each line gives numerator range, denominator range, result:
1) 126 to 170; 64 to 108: 1.14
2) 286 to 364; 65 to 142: 1.08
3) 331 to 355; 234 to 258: 1.11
